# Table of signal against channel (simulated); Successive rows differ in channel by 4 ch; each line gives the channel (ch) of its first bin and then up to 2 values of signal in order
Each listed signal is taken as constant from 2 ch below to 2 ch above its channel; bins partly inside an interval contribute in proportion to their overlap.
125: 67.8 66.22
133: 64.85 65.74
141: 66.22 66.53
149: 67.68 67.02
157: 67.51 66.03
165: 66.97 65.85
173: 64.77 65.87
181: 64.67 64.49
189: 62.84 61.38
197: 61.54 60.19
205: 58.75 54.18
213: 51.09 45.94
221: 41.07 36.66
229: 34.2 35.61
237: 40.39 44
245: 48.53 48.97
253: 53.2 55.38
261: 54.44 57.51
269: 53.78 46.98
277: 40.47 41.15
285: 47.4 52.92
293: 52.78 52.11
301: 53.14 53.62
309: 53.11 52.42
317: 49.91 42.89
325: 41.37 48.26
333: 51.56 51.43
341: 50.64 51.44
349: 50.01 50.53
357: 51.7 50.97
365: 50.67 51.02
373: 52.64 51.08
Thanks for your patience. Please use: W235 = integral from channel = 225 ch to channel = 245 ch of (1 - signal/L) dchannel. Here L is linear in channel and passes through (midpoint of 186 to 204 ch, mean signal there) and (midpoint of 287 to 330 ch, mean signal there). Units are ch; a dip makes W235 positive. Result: 6.3 ch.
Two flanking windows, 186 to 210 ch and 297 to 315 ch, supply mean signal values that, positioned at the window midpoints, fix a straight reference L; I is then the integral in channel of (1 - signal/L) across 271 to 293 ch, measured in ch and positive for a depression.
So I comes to 3.3 ch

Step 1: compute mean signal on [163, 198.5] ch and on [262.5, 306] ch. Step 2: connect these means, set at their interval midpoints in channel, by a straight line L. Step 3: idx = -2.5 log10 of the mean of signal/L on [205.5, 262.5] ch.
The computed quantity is 0.22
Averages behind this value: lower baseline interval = 64.3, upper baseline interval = 50.1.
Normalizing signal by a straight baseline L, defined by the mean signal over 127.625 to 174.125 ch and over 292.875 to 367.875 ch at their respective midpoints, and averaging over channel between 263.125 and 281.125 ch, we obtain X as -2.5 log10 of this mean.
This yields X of 0.15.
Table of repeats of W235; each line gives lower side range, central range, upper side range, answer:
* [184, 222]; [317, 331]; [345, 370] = 1.9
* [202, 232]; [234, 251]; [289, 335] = 0.8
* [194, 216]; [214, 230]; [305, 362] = 4.4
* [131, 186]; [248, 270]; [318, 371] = 1.1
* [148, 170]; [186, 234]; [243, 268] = 7.2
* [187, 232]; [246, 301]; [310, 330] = -1.9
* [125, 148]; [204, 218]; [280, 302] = 1.4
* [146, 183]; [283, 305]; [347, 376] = 1.7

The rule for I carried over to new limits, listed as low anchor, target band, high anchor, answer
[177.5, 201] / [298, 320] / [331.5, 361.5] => 0.77 ch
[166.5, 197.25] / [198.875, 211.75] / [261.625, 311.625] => 0.79 ch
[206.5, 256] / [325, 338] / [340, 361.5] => 0.25 ch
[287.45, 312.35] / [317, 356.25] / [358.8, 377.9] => 2.41 ch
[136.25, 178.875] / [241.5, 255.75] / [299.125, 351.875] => 1.89 ch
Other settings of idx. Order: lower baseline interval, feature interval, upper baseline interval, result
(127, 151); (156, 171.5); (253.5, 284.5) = -0.06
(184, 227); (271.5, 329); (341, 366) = 0.07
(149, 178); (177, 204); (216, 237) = -0.15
